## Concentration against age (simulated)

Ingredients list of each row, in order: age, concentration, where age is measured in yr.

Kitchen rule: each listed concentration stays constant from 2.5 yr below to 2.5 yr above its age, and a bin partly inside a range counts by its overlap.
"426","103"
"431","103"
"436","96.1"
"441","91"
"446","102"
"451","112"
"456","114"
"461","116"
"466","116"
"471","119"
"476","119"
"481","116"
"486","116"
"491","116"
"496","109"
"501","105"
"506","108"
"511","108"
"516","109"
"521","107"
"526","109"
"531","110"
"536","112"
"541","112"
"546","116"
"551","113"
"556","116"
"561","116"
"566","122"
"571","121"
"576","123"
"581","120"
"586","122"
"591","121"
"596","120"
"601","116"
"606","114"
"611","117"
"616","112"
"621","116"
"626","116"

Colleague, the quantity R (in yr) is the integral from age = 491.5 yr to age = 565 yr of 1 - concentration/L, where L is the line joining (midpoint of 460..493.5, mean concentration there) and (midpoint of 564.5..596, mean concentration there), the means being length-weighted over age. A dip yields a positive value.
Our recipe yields 4.96 yr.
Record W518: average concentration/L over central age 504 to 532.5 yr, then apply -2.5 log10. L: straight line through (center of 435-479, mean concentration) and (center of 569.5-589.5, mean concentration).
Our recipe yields 0.07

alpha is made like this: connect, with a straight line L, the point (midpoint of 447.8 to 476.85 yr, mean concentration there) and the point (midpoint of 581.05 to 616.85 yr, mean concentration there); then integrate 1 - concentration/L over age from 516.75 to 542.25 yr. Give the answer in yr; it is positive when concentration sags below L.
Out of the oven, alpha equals 1.5 yr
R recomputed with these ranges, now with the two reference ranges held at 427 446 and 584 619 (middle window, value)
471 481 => -1.53 yr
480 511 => -1.88 yr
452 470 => -2.60 yr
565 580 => -1.04 yr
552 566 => -0.55 yr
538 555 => -0.45 yr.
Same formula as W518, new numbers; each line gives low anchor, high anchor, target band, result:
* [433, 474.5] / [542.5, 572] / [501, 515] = 0.05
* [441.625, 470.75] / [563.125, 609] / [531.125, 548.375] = 0.04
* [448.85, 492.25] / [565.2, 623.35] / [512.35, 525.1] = 0.09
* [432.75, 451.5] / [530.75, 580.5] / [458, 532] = -0.05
